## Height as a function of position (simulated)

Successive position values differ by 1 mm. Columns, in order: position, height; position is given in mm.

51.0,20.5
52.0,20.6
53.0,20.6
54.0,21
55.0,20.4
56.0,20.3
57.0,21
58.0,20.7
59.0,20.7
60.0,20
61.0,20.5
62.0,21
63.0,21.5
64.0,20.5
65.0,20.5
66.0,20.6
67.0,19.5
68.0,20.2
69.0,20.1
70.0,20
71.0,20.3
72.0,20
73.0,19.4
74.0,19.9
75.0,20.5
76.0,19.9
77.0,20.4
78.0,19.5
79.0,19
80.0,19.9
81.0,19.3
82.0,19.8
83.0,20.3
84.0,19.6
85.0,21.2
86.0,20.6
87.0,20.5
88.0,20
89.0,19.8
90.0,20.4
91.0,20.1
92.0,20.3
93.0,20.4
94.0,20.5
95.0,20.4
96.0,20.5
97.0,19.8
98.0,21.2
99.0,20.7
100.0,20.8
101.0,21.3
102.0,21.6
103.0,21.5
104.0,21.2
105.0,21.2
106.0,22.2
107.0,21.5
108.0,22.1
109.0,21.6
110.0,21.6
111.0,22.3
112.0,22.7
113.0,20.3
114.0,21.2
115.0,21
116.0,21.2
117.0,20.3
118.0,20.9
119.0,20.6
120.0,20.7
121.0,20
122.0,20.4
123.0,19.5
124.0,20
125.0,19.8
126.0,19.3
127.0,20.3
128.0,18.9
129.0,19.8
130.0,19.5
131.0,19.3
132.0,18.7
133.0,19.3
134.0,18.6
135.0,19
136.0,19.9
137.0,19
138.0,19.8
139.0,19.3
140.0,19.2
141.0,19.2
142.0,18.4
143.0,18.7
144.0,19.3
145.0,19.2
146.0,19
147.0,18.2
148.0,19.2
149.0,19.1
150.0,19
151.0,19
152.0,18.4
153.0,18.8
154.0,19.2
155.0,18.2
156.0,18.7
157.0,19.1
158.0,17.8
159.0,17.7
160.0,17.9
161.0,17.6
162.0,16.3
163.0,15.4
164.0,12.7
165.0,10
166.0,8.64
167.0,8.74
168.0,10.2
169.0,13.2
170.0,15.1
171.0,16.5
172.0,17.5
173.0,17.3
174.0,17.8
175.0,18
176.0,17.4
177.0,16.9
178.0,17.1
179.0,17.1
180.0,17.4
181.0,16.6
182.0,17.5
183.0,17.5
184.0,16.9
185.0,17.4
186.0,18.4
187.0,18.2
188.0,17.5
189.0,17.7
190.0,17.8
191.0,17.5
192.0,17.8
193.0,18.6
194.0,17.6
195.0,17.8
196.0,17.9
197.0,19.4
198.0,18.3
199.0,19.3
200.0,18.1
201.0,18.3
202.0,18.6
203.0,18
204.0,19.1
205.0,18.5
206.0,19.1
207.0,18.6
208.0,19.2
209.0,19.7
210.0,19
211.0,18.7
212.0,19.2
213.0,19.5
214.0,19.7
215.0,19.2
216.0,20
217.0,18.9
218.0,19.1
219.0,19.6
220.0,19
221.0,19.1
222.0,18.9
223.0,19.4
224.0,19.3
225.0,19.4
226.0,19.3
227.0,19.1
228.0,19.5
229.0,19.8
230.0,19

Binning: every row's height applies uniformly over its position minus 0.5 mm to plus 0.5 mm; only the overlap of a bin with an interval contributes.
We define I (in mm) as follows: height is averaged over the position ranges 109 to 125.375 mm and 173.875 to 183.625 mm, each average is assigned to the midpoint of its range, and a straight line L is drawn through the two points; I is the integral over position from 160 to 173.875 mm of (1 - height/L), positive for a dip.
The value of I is 3.0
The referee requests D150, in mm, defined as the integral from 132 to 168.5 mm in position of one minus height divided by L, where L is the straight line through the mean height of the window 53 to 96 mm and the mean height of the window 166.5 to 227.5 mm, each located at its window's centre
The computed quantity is 2.68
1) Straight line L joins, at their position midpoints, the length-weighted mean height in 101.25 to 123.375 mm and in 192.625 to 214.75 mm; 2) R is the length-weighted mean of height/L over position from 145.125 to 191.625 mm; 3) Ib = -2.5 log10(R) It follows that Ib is 0.17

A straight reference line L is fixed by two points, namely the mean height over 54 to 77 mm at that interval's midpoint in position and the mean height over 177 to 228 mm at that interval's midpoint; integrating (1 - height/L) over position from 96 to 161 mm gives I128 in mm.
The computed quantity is -1.24 mm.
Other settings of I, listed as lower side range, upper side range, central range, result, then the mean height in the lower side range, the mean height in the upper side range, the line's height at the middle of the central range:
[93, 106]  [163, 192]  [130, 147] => -0.6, 20.9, 15.9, 18.4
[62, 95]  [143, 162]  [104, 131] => -1.9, 20.2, 18.6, 19.3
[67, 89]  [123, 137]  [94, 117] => -1.8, 20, 19.4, 19.7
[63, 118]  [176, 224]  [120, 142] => 0.3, 20.6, 18.4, 19.8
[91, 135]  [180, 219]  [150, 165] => 1.6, 20.6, 18.4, 19.5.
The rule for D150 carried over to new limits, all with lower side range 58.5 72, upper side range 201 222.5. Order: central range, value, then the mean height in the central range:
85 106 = -0.6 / 20.7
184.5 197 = 0.9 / 17.9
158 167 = 2.4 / 14.4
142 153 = 0.4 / 18.9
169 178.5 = 1.2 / 16.9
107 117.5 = -0.8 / 21.4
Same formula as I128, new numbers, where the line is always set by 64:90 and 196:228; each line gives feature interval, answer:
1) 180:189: 0.8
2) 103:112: -0.9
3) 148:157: 0.3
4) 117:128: -0.2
